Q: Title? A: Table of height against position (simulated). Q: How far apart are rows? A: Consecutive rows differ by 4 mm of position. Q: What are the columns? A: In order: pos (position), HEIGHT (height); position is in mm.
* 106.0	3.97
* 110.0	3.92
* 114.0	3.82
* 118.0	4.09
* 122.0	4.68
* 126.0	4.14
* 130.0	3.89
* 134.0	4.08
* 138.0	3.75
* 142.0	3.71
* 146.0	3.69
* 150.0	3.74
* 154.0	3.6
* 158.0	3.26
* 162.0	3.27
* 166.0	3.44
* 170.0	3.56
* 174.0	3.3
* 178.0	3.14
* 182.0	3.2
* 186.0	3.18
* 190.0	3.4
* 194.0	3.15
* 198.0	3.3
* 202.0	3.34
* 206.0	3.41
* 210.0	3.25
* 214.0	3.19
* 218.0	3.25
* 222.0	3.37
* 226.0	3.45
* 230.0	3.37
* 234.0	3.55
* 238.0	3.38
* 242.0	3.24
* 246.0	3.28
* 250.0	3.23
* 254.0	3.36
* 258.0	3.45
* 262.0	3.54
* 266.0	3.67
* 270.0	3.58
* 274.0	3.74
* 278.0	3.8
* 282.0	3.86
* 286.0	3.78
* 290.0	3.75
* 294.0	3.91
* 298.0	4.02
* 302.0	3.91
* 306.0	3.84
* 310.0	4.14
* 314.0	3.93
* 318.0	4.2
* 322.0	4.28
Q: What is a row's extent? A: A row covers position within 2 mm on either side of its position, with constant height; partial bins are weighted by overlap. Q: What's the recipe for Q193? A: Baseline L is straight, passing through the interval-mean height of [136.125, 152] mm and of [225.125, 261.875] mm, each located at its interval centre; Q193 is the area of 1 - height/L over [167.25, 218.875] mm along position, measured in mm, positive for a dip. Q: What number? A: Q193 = 3.9 mm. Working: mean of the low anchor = 3.72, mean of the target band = 3.29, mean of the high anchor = 3.37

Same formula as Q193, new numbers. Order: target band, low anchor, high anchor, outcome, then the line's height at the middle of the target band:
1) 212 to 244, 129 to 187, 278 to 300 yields 3.0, 3.7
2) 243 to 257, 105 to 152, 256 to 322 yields 2.1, 3.86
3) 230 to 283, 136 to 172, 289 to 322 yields 4.8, 3.85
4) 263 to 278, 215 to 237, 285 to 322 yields 0.2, 3.72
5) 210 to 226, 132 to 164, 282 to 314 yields 2.0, 3.76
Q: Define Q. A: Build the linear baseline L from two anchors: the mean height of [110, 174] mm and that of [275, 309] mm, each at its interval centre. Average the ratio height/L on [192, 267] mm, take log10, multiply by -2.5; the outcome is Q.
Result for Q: 0.14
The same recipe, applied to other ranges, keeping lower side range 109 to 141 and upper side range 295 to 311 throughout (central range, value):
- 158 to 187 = 0.21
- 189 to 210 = 0.21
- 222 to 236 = 0.16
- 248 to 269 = 0.15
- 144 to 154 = 0.09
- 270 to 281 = 0.07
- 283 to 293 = 0.05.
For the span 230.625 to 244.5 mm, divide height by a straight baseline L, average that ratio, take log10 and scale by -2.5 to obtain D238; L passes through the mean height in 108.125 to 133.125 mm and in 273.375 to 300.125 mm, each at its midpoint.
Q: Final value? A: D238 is 0.16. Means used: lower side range 4.09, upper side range 3.84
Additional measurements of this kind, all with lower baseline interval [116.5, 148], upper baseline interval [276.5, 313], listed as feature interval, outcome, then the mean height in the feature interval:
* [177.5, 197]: 0.225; 3.22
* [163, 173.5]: 0.155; 3.45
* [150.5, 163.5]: 0.165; 3.42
